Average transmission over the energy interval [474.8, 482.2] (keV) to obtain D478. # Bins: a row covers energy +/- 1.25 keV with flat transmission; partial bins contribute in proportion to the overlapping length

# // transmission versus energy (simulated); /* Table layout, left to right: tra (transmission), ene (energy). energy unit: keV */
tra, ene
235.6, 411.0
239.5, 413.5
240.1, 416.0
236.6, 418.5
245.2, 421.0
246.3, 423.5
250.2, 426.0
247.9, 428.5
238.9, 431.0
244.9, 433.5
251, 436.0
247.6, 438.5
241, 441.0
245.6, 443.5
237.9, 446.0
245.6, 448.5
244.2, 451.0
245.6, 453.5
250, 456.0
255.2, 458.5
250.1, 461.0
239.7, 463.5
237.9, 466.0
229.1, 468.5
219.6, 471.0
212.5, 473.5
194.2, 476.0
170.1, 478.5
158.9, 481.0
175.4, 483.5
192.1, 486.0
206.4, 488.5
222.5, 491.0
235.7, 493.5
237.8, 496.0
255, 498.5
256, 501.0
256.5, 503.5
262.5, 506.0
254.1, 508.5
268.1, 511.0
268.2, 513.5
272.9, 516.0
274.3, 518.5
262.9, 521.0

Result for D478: 174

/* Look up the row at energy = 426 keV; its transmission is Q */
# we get 250.2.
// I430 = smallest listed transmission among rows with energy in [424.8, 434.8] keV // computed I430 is 238.9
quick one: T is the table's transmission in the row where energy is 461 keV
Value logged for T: 250.1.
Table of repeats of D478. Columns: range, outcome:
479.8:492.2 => 191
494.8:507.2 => 254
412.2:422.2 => 240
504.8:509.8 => 258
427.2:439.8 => 246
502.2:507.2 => 259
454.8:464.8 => 249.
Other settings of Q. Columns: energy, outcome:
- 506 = 262.5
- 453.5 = 245.6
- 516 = 272.9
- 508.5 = 254.1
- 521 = 262.9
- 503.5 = 256.5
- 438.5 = 247.6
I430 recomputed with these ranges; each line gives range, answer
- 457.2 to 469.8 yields 229.1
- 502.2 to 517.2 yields 254.1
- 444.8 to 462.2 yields 237.9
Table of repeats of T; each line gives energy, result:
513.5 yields 268.2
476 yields 194.2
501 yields 256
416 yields 240.1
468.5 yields 229.1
